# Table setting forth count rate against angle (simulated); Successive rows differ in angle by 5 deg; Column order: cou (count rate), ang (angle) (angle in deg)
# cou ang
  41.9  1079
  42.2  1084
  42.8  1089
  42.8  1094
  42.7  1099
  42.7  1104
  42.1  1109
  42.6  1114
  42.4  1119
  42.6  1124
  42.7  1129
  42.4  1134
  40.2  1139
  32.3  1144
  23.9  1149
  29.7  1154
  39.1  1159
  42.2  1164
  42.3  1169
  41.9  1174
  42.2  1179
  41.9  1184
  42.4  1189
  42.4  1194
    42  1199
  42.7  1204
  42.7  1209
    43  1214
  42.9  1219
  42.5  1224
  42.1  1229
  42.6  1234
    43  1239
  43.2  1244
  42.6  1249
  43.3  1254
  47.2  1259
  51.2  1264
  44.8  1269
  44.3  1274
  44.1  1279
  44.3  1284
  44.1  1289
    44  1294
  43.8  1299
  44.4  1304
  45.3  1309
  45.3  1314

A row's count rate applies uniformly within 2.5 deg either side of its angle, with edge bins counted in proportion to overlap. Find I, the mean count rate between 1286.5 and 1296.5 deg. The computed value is 44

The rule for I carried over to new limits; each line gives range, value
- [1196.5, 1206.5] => 42.4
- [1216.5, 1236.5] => 42.5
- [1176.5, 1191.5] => 42.2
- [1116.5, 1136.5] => 42.5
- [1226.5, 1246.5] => 42.7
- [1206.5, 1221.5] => 42.9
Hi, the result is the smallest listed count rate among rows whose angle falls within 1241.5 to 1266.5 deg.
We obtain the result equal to 42.6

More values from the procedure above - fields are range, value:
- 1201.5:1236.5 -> 42.1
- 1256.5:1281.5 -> 44.1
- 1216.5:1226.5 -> 42.5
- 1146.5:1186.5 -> 23.9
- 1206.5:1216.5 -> 42.7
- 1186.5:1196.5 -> 42.4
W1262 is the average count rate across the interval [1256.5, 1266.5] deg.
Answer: 49.2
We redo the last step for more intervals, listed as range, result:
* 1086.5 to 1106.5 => 42.8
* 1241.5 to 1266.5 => 45.5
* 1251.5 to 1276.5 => 46.2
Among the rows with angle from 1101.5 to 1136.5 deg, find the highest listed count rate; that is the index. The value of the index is 42.7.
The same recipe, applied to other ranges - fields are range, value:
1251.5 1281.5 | 51.2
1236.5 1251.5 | 43.2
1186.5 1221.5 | 43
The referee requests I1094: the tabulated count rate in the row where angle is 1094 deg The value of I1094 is 42.8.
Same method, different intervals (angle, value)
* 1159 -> 39.1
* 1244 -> 43.2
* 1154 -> 29.7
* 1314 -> 45.3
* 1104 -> 42.7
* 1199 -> 42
